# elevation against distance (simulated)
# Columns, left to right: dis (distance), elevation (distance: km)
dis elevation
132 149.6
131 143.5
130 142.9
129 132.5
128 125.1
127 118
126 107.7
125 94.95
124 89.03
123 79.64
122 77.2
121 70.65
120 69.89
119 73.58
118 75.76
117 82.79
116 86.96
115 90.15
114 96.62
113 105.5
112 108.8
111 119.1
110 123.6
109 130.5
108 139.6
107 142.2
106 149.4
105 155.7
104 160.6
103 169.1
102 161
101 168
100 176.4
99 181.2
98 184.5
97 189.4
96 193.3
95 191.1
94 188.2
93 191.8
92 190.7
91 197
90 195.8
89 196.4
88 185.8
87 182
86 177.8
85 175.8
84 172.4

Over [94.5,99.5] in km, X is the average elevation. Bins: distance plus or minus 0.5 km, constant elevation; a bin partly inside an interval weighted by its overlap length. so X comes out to 188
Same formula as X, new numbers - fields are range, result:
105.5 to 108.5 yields 144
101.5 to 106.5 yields 159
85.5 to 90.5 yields 188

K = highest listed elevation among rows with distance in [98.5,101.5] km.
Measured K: 181.2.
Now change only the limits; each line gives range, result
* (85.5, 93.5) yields 197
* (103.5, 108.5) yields 160.6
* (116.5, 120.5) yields 82.79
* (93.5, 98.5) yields 193.3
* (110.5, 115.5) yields 119.1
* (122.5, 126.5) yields 107.7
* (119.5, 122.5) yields 77.2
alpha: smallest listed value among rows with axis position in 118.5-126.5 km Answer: 69.89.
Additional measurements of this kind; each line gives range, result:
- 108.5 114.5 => 96.62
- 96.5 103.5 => 161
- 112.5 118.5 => 75.76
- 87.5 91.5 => 185.8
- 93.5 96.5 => 188.2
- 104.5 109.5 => 130.5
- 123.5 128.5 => 89.03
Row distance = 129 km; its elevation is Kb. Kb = 132.5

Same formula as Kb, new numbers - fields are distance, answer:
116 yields 86.96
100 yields 176.4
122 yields 77.2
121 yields 70.65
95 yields 191.1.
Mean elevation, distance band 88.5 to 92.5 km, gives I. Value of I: 195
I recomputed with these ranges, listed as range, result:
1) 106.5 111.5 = 131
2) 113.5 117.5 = 89.1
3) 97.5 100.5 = 181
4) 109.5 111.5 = 121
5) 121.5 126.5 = 89.7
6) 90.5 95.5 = 192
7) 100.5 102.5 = 164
